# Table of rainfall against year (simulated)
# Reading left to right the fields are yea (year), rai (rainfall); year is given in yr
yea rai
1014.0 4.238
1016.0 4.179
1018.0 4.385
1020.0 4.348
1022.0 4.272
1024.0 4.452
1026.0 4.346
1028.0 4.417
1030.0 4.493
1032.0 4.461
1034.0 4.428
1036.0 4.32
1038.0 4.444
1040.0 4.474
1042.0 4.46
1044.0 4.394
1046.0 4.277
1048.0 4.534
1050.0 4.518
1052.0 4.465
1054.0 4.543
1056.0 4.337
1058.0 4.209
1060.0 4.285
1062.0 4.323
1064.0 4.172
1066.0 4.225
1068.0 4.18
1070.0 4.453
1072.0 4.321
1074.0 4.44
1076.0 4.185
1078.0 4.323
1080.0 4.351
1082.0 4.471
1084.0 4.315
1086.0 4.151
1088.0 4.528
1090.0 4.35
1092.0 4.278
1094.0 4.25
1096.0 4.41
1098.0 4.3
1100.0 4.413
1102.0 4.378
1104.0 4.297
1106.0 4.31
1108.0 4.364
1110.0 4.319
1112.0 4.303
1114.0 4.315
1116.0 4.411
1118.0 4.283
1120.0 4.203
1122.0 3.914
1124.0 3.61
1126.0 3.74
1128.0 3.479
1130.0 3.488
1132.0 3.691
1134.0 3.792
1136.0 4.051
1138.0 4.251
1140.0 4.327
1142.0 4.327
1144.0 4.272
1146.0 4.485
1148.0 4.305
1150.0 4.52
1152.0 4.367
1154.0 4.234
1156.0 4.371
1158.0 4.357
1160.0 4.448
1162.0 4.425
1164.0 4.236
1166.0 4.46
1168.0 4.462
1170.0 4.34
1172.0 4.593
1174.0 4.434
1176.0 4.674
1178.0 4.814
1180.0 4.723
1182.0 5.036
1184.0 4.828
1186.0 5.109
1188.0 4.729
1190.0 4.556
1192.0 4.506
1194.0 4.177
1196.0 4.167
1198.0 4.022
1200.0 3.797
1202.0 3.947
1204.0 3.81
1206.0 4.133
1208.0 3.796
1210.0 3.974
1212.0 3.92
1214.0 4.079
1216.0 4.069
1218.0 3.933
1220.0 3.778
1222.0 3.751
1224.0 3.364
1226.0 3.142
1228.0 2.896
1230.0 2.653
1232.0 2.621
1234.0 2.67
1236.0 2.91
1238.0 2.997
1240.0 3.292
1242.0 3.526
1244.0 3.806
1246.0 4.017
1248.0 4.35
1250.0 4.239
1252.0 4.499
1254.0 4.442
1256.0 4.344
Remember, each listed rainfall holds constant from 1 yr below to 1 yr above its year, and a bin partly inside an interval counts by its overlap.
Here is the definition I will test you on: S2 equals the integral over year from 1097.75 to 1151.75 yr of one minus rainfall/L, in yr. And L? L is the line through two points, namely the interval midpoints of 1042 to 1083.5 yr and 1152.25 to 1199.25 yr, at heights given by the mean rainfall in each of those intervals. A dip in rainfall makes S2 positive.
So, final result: 3.41 yr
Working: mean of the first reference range 4.35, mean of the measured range 4.15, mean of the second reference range 4.5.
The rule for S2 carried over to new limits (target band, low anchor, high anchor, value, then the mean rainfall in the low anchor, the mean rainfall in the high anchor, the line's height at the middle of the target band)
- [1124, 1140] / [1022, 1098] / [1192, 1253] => 1.0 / 4.36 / 3.69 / 4.07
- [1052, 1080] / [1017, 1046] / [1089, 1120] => 0.3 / 4.4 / 4.33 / 4.37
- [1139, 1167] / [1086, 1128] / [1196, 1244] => -3.0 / 4.23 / 3.54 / 3.95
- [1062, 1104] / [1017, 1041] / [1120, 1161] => -0.7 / 4.4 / 4.1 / 4.26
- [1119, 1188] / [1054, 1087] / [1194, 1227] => -4.7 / 4.3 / 3.86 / 4.04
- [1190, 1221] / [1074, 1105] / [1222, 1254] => -3.3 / 4.34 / 3.44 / 3.64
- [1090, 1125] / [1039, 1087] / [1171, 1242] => -0.3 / 4.35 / 3.93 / 4.22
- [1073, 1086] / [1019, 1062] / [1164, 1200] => 0.3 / 4.4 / 4.54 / 4.44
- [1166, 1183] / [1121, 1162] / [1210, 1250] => -3.3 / 4.11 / 3.49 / 3.88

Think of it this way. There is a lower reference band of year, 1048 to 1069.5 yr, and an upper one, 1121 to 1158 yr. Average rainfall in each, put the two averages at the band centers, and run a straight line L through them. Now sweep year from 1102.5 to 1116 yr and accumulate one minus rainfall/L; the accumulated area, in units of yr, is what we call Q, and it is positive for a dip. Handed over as -0.5 yr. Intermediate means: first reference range 4.34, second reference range 4.08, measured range 4.33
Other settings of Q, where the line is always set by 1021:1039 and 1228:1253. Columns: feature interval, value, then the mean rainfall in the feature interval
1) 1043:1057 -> -0.4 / 4.44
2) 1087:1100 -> -0.8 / 4.36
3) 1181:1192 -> -3.4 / 4.82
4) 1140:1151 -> -1.4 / 4.38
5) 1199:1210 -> -0.9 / 3.9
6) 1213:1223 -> -1.1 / 3.92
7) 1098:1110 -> -0.8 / 4.35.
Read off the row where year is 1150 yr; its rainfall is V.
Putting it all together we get 4.52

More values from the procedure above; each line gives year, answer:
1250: 4.239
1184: 4.828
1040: 4.474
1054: 4.543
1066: 4.225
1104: 4.297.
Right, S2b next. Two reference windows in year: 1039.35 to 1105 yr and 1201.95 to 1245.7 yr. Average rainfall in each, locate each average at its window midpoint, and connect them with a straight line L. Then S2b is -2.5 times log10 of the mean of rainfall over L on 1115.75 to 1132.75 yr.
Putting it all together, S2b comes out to 0.059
